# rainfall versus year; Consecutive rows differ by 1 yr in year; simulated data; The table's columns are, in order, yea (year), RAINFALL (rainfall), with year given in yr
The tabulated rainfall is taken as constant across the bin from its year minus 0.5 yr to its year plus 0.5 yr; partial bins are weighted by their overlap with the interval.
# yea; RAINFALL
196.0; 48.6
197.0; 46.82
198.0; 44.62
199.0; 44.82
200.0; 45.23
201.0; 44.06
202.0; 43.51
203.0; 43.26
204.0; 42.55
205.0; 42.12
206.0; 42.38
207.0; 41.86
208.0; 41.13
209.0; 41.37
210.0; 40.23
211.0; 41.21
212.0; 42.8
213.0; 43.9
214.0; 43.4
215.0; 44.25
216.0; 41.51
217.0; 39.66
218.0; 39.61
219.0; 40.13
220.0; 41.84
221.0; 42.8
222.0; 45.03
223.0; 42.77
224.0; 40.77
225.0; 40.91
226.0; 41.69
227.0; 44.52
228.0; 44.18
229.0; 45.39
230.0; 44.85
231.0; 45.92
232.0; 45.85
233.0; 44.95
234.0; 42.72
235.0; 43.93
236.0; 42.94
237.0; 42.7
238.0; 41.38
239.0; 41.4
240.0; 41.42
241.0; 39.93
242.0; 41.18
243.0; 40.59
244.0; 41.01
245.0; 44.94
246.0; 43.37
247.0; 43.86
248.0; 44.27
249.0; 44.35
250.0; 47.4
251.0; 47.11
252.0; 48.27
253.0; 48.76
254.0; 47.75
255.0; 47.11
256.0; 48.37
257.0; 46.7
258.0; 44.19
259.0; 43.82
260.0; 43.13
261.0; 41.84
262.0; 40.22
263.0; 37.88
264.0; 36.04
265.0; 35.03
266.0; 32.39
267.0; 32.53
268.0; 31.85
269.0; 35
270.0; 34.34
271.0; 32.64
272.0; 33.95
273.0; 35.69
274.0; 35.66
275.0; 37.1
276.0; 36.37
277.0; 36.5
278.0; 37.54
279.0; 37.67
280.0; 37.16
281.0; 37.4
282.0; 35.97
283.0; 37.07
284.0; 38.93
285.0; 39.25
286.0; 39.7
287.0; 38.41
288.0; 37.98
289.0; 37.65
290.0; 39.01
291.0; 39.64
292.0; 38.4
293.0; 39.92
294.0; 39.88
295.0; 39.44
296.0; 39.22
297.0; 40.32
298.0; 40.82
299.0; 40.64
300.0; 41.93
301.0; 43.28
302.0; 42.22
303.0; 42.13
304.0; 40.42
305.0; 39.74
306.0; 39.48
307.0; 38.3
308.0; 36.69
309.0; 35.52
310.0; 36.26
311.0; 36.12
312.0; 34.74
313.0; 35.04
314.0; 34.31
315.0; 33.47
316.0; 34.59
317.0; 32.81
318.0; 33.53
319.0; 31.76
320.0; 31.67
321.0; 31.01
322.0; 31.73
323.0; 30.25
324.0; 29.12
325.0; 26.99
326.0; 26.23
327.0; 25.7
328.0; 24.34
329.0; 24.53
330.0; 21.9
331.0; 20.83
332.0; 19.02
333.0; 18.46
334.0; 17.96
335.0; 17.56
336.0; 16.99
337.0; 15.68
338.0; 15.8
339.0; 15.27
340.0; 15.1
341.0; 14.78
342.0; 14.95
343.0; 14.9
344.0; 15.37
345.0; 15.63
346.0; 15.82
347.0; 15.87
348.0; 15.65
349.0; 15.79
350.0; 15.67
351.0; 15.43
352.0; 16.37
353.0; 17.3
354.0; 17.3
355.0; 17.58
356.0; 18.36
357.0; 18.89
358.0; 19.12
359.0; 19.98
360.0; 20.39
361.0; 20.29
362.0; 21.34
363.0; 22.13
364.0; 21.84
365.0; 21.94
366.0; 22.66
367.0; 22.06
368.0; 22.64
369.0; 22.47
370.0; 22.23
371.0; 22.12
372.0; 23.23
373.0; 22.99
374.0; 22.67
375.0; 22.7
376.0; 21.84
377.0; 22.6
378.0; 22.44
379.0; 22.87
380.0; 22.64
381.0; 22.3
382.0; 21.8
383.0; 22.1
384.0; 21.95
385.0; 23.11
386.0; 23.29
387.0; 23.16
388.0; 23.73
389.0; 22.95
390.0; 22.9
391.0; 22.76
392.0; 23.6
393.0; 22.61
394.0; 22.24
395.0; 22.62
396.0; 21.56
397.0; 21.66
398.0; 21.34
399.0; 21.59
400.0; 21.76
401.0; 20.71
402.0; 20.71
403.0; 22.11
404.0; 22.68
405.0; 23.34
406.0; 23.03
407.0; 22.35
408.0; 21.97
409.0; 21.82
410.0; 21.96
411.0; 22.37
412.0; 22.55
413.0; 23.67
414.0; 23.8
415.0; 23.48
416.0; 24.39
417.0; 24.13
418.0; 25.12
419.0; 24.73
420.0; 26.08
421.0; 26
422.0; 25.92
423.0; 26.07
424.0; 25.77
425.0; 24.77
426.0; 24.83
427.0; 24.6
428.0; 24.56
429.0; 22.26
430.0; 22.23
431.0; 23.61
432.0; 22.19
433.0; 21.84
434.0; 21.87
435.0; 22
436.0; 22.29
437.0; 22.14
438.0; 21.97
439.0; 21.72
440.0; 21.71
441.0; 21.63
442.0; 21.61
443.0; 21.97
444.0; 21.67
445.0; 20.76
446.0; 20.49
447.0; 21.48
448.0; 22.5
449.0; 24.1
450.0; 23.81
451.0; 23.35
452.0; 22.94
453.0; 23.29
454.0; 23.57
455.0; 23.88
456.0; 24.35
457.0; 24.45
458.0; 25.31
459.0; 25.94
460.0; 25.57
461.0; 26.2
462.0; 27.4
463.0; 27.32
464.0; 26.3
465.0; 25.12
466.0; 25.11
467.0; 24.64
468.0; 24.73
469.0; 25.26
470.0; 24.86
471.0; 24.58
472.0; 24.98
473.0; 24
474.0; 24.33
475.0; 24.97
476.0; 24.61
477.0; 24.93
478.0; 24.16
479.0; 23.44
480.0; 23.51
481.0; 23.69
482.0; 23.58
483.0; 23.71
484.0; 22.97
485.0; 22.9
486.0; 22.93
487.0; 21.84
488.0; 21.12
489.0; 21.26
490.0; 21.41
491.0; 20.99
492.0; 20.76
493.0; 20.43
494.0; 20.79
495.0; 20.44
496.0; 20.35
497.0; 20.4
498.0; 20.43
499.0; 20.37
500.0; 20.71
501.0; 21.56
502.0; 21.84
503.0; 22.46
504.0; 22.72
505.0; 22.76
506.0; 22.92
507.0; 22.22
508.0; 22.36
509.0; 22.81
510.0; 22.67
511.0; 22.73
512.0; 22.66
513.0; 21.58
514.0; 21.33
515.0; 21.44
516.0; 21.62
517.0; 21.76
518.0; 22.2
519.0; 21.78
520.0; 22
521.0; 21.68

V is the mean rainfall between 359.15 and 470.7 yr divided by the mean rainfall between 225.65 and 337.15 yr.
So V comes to 0.62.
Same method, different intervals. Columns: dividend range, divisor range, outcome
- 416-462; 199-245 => 0.55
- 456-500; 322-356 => 1.24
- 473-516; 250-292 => 0.57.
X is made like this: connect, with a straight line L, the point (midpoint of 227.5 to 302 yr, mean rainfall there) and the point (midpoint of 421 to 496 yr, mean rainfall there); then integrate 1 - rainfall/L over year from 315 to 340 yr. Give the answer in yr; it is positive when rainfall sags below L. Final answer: 7.5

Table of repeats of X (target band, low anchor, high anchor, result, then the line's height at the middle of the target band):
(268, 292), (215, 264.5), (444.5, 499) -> 1.75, 39.8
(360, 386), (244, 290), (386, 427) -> 4.71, 27.2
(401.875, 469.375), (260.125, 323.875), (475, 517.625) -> 7.23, 26.5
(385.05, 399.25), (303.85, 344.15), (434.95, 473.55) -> 1.52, 25.3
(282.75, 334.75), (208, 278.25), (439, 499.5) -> 2.97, 36.2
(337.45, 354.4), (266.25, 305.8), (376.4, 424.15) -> 8.11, 30.1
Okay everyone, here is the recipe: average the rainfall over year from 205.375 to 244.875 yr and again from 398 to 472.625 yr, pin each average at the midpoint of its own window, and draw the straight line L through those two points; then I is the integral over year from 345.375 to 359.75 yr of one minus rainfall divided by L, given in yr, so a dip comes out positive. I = 6.4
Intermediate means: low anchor 42.4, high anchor 23.5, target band 17.1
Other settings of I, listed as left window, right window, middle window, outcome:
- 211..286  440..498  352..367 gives 5.7 yr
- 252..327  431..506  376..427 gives 9.5 yr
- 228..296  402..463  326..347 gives 9.5 yr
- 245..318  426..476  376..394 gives 4.2 yr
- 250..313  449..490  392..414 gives 5.5 yr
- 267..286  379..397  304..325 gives -1.8 yr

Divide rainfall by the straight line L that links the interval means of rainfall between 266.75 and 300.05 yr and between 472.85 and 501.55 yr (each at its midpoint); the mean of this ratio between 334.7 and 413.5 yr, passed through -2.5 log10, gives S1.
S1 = 0.43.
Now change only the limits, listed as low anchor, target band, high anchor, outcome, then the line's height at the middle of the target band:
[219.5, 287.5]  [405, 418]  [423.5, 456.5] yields 0.11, 25.6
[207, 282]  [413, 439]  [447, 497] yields 0.15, 27.2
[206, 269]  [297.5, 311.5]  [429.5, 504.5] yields -0.08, 36.7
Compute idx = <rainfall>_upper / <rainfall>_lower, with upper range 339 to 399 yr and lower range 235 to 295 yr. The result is 0.5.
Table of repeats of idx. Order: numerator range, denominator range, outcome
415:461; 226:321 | 0.59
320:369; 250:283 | 0.51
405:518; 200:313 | 0.57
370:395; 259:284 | 0.62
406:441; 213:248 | 0.55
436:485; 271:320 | 0.63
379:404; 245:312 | 0.56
